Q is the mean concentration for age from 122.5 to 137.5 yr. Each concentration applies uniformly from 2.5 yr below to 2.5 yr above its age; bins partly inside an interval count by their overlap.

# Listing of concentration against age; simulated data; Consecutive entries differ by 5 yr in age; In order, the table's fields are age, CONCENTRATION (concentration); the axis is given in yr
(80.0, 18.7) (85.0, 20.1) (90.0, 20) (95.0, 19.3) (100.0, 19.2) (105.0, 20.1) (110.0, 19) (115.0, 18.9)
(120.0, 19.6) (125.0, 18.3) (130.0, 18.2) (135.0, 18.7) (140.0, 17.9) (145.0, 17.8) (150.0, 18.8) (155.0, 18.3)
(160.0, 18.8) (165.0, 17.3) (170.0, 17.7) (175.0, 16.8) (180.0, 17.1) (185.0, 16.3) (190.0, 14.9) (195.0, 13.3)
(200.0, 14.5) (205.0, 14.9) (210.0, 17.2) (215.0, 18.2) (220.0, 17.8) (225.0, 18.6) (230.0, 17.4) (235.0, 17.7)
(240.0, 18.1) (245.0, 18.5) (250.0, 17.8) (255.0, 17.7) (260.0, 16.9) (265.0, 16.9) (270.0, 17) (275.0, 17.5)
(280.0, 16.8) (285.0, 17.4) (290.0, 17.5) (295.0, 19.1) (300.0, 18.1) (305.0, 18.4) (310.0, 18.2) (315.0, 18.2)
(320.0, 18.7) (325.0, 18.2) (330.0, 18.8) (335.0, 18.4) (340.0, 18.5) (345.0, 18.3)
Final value 18.4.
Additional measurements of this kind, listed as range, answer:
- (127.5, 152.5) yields 18.3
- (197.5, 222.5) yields 16.5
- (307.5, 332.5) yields 18.4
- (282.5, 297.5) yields 18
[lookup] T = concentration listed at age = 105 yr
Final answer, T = 20.1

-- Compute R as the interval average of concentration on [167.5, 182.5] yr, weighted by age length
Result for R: 17.2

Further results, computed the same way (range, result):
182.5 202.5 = 14.8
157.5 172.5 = 17.9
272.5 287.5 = 17.2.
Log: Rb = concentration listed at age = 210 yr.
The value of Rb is 17.2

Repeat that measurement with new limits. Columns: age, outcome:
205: 14.9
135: 18.7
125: 18.3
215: 18.2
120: 19.6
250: 17.8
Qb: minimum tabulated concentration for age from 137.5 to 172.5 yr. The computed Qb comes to 17.3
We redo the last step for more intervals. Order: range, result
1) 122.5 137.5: 18.2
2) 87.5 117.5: 18.9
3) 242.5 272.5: 16.9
